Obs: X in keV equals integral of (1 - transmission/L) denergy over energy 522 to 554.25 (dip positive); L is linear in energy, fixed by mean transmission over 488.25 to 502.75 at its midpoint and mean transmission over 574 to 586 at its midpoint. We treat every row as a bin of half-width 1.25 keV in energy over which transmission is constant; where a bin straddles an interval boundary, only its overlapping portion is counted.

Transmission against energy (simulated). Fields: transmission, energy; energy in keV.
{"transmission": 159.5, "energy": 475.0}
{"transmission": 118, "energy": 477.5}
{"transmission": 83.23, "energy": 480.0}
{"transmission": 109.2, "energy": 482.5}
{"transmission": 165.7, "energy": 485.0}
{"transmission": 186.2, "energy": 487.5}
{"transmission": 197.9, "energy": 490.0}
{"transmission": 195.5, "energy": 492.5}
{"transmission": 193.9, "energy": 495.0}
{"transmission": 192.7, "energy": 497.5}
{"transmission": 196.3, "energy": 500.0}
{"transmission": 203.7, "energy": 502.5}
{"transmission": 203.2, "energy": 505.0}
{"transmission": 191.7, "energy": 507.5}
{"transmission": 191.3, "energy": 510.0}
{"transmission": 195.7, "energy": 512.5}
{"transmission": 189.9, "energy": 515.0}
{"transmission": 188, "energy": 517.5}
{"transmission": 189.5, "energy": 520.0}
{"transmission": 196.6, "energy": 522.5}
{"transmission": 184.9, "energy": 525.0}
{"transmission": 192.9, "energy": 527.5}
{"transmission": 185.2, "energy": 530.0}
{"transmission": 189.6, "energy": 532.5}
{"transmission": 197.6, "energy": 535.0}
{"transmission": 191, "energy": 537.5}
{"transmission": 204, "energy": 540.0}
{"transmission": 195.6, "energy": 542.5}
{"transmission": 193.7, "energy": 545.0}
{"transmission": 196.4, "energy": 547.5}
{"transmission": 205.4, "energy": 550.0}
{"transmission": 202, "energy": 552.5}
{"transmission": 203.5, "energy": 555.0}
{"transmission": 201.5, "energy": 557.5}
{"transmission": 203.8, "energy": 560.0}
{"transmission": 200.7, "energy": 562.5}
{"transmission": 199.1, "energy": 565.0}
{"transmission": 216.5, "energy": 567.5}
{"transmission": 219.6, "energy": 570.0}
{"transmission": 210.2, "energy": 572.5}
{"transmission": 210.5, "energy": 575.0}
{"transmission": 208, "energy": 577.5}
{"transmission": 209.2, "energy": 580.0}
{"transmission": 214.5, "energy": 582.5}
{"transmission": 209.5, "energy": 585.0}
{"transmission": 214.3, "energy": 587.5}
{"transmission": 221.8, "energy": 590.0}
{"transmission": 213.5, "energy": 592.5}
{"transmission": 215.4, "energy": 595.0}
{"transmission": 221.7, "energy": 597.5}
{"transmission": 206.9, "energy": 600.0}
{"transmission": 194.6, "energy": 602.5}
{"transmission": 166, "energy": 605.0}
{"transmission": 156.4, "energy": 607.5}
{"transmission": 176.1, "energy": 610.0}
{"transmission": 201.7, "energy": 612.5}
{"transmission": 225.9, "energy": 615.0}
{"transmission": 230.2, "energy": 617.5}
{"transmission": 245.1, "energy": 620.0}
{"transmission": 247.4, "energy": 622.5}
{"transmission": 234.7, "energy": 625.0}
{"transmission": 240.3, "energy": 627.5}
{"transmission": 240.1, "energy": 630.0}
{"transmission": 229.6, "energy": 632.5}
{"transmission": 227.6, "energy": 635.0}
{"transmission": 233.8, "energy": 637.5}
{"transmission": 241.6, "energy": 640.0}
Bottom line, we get 1.28 keV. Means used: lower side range 196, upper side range 210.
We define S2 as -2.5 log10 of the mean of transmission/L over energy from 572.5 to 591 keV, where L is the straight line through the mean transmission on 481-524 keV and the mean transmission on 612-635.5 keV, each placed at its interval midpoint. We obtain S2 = 0.03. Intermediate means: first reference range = 187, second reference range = 233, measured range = 212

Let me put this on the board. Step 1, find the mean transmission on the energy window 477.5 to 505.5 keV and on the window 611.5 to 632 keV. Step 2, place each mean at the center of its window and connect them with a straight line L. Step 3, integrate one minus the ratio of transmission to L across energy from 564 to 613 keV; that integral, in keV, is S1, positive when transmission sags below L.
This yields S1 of 2.9 keV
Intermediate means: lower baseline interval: 172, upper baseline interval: 233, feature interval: 204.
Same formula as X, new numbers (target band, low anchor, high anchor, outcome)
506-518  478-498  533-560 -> -1.0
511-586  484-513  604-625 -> -0.2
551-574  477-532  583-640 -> -0.7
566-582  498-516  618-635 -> 0.5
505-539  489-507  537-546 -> 0.9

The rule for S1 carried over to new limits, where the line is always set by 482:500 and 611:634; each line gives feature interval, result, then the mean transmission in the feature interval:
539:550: 0.2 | 198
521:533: 0.3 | 190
